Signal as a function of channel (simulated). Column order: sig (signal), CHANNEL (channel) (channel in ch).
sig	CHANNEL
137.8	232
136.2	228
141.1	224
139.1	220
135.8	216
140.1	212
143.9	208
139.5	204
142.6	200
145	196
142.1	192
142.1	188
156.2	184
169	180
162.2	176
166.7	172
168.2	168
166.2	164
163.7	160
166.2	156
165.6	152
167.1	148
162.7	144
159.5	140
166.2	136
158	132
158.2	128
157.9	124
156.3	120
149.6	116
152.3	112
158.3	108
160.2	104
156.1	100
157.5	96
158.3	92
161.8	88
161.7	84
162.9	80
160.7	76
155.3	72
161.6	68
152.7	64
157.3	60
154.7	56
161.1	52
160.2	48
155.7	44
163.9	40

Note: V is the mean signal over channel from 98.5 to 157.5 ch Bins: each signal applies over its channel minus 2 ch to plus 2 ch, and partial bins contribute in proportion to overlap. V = 160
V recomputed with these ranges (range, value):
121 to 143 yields 160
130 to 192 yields 162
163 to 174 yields 167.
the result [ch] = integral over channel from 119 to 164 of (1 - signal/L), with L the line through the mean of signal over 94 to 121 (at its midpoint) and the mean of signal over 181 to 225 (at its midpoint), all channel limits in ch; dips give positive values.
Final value -3.3 ch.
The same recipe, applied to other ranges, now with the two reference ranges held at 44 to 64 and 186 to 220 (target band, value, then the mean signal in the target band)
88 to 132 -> -1.6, 157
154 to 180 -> -3.7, 166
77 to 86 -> -0.4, 162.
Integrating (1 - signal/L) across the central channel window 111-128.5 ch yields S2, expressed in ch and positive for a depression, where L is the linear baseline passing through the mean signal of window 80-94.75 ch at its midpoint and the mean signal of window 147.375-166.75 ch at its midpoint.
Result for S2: 0.9 ch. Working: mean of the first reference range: 161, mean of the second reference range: 166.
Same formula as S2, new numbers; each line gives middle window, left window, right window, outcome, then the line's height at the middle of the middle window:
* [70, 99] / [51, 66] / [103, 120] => -0.8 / 156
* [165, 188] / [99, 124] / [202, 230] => -2.7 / 146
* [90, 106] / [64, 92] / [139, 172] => 0.3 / 161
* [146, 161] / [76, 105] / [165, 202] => -0.9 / 157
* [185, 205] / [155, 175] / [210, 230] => 1.0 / 151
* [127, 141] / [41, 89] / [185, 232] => -1.0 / 150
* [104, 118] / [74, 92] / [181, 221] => 0.2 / 157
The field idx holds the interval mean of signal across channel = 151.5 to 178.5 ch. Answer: 166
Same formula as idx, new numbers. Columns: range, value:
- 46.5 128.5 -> 158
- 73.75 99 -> 160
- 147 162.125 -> 166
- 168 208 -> 152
